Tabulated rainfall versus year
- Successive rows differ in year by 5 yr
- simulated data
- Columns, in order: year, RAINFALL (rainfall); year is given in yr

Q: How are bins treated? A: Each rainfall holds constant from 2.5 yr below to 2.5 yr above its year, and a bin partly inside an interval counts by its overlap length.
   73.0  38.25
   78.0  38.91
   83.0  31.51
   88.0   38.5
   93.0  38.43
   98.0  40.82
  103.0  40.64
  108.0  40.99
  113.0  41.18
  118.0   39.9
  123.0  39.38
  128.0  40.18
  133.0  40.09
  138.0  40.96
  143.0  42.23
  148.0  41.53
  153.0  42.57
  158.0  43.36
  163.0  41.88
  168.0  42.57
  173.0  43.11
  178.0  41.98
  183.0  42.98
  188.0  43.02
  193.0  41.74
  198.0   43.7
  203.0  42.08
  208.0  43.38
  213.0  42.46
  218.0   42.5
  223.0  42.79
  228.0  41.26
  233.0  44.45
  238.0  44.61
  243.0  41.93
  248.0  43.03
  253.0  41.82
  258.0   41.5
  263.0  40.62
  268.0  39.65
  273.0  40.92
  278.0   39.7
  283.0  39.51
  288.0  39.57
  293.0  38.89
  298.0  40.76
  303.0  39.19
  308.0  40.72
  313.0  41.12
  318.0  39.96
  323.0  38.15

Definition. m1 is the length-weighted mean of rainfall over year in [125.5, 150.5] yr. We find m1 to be 41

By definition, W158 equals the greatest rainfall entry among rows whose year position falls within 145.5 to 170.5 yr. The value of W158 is 43.36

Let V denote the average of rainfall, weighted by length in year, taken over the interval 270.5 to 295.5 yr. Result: 39.7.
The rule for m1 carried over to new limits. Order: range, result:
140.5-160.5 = 42.4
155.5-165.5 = 42.6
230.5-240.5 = 44.5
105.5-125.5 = 40.4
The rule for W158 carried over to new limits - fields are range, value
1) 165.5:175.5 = 43.11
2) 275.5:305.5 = 40.76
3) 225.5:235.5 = 44.45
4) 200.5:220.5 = 43.38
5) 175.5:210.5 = 43.7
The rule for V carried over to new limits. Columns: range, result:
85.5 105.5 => 39.6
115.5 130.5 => 39.8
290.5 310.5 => 39.9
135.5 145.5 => 41.6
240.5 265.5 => 41.8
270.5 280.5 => 40.3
